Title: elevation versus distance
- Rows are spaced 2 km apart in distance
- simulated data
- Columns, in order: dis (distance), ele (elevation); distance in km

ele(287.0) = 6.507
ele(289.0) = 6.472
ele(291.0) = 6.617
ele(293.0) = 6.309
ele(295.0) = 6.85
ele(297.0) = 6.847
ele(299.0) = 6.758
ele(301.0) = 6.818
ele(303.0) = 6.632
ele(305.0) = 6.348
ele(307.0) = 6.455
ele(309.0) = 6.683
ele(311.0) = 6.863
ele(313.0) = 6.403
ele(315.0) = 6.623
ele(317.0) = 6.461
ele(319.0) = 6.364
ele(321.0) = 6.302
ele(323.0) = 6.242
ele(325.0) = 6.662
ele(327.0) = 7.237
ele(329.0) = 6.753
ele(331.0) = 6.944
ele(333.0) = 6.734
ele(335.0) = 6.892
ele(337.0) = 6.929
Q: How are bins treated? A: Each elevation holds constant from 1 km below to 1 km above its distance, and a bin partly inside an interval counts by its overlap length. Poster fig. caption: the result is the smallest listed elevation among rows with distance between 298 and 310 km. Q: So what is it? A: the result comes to 6.348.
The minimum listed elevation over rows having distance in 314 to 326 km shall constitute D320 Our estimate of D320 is 6.242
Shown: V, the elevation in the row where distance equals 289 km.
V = 6.472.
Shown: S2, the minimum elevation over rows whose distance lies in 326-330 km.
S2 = 6.753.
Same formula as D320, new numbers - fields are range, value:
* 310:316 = 6.403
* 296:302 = 6.758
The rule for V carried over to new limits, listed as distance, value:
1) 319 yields 6.364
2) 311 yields 6.863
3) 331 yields 6.944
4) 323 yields 6.242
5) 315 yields 6.623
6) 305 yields 6.348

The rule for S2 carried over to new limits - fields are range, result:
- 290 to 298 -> 6.309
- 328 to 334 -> 6.734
